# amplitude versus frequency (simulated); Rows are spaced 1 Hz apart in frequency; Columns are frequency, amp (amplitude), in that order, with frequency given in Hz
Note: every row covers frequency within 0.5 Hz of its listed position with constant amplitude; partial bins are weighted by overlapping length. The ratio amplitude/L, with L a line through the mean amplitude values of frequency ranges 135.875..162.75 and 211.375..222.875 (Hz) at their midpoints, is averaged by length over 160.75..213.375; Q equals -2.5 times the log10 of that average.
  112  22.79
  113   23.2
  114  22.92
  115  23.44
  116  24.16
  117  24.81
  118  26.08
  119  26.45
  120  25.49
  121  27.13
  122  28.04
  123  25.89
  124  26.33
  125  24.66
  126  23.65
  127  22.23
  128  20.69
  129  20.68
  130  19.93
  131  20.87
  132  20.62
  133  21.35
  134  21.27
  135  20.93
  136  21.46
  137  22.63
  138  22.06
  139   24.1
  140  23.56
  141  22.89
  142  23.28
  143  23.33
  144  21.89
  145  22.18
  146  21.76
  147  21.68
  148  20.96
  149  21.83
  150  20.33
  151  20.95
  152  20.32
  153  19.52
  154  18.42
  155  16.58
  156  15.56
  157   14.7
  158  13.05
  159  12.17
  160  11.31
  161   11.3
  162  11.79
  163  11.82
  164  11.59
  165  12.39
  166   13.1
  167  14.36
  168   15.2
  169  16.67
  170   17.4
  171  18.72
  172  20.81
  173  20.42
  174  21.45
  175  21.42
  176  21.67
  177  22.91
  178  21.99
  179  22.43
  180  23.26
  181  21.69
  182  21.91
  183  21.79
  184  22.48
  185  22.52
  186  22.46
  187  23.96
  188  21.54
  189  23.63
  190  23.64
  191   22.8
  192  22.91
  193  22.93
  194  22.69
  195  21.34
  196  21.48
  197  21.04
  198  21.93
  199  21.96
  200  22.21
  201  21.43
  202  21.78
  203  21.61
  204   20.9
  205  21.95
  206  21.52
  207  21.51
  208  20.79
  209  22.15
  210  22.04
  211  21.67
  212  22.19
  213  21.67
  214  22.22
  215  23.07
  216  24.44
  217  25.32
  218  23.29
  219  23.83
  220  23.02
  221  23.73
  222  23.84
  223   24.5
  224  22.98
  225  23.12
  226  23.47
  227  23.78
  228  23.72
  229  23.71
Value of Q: 0.06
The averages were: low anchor 19.1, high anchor 23.3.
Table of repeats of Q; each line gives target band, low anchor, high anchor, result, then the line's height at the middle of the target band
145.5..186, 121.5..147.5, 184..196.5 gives 0.23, 22.6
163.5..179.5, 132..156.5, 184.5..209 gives 0.19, 21.7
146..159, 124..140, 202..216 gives 0.19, 22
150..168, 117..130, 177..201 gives 0.50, 23.4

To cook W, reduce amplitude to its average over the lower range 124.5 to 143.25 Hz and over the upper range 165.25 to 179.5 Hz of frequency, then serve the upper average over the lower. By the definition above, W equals 0.9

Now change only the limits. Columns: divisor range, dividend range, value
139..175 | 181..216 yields 1.23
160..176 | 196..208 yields 1.35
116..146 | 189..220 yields 0.96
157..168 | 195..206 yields 1.72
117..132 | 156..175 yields 0.63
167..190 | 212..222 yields 1.11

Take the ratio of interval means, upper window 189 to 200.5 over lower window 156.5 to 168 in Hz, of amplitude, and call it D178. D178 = 1.77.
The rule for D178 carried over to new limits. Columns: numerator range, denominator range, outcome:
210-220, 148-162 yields 1.39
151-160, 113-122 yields 0.65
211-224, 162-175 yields 1.44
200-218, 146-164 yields 1.33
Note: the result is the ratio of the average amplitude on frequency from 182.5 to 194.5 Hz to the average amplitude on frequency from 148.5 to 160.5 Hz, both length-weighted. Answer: 1.34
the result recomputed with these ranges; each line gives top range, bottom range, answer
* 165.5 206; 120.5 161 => 1.01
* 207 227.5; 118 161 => 1.09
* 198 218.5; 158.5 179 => 1.34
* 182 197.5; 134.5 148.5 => 1.01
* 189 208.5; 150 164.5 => 1.45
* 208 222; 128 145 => 1.05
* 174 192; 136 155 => 1.04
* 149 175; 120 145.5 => 0.71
